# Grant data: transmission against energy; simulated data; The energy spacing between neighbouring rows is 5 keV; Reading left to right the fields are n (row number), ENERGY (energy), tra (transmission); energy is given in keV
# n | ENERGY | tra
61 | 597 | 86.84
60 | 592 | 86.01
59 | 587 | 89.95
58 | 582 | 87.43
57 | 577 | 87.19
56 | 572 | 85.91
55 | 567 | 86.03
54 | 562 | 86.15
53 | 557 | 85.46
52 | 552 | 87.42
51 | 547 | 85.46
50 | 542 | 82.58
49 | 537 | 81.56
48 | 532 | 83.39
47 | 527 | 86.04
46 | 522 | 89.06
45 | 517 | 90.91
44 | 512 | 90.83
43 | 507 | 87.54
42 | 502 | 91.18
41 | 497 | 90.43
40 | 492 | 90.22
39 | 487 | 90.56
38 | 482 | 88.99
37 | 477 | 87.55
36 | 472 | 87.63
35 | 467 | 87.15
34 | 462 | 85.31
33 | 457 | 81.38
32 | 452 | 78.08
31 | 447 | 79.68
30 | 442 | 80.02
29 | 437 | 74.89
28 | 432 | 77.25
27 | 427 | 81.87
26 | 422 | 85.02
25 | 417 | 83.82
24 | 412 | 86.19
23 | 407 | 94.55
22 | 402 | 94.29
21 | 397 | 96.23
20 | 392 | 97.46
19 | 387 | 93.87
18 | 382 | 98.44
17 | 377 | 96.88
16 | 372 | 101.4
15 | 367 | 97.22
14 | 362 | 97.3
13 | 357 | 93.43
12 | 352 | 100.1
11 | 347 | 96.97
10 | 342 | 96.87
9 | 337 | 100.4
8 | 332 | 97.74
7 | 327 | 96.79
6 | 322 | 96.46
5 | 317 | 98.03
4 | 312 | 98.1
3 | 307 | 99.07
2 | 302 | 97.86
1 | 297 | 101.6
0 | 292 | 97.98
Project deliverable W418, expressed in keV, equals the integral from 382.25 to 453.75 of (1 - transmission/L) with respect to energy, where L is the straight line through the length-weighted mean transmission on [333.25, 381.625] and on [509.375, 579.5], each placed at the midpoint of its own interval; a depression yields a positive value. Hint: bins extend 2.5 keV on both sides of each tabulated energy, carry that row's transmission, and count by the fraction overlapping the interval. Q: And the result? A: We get 5.9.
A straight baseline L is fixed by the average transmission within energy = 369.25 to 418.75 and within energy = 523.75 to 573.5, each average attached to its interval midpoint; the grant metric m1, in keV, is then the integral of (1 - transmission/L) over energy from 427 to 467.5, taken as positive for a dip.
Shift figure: 4.9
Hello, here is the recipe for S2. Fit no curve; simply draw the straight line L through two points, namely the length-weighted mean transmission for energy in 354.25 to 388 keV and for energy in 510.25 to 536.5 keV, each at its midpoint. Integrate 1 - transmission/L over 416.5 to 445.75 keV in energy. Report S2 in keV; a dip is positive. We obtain 4.1 keV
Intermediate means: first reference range 97.1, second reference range 87.5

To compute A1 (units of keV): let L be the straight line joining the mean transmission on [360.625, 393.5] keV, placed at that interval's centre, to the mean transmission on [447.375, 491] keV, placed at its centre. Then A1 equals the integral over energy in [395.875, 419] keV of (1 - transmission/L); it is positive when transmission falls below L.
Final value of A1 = 0.69 keV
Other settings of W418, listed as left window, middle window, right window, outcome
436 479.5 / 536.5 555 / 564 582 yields 0.2 keV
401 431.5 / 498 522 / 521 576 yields -1.2 keV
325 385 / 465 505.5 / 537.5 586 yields 0.5 keV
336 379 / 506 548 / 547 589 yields 1.2 keV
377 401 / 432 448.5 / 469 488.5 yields 2.5 keV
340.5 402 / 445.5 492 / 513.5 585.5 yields 2.8 keV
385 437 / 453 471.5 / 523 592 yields 0.6 keV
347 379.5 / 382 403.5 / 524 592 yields 0.0 keV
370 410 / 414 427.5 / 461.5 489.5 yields 1.4 keV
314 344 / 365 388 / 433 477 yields -1.5 keV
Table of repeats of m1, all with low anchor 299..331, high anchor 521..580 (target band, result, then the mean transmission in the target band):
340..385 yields -1.1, 97.6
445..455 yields 1.3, 79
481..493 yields -0.2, 90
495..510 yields -0.3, 89.7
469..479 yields 0.2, 87.6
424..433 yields 1.1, 80.2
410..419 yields 0.7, 85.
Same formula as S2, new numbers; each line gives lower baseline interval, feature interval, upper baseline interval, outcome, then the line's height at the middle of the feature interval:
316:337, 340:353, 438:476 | -0.3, 95.3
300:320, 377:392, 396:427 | -0.8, 91.5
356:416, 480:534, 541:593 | 0.2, 89.4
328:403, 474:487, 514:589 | 0.3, 90.5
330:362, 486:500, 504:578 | -0.2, 89.1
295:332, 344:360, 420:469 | -0.6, 93.1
